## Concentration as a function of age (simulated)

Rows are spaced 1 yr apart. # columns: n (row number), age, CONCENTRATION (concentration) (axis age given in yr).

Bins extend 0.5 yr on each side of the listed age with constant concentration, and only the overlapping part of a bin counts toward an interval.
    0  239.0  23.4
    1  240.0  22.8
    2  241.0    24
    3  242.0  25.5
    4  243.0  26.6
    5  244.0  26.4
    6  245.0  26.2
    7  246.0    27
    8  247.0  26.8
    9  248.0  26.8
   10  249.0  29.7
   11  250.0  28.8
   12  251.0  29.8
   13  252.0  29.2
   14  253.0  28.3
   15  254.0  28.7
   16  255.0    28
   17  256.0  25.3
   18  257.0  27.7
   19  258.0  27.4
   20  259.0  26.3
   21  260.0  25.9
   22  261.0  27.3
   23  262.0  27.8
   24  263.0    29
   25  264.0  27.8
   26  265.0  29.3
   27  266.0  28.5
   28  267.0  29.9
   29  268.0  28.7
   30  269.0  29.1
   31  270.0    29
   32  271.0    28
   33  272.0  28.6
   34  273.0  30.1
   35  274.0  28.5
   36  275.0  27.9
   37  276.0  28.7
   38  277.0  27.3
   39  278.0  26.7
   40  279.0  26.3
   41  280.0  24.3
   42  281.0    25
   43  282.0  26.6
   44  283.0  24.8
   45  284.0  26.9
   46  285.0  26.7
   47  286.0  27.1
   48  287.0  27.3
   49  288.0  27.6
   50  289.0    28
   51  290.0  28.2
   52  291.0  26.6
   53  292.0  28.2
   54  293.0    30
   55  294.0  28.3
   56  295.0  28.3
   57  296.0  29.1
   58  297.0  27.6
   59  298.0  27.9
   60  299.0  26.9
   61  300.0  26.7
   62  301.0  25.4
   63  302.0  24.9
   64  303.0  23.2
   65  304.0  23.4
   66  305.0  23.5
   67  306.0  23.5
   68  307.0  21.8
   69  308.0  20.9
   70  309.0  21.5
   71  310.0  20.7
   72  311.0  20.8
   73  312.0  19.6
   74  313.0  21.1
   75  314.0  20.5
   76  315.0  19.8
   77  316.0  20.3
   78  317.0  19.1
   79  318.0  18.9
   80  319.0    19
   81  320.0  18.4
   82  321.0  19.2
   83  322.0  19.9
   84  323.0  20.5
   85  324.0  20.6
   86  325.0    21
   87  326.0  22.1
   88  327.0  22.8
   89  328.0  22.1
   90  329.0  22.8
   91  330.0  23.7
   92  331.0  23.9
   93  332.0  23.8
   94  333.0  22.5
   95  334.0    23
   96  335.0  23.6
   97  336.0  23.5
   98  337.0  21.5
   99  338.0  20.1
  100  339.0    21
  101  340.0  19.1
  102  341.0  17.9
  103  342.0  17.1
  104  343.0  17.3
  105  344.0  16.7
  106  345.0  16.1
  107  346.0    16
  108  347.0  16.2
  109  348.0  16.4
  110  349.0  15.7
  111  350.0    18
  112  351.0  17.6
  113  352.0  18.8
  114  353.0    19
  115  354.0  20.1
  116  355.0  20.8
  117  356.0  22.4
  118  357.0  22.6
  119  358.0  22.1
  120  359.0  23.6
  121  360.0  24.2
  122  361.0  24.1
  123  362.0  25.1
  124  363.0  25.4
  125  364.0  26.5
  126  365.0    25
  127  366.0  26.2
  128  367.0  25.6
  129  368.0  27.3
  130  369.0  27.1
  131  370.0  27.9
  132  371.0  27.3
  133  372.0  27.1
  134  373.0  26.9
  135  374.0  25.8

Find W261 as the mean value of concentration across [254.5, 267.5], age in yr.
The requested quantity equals 27.7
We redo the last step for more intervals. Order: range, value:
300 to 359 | 20.7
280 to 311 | 25.8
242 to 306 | 27.3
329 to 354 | 19.6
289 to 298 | 28.2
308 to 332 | 20.9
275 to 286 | 26.4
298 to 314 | 23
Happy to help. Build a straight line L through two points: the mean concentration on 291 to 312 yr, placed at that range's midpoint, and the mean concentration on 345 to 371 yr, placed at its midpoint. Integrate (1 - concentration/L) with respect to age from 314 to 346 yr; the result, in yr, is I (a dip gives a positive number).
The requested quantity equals 4.19 yr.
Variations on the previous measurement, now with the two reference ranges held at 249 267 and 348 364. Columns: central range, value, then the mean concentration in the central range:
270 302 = -1.6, 27.4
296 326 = 2.9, 22.1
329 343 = 0.8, 21.5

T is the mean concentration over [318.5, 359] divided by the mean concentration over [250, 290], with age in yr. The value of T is 0.7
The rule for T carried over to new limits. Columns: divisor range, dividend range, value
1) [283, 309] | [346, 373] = 0.87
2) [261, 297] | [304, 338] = 0.77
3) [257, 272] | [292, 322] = 0.82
